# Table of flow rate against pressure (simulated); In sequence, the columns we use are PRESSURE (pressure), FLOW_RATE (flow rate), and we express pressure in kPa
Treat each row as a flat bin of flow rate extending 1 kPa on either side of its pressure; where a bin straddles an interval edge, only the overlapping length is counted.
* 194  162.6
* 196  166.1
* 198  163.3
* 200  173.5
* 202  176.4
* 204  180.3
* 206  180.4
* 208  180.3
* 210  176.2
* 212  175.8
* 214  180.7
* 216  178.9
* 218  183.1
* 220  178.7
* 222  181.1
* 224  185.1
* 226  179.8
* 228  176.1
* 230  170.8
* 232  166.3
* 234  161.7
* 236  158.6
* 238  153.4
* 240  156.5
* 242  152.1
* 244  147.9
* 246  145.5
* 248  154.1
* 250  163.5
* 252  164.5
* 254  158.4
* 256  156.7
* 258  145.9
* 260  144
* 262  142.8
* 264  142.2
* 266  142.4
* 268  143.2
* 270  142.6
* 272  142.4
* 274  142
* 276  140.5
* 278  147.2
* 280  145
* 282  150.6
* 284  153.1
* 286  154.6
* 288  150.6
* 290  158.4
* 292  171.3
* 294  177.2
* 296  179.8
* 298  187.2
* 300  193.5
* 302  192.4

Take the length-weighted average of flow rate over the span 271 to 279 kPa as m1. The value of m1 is 143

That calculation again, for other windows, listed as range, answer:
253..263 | 150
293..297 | 178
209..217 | 178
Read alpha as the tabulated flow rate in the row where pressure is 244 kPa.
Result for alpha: 147.9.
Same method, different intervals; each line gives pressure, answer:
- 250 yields 163.5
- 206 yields 180.4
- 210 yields 176.2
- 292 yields 171.3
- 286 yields 154.6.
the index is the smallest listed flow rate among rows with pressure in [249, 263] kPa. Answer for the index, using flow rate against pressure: 142.8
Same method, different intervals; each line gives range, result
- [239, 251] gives 145.5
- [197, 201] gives 163.3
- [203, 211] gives 176.2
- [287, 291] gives 150.6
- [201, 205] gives 176.4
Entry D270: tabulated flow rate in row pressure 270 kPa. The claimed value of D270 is 142.6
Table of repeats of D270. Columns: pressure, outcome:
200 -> 173.5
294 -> 177.2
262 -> 142.8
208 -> 180.3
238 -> 153.4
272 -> 142.4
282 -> 150.6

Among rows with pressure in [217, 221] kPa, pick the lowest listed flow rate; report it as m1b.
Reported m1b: 178.7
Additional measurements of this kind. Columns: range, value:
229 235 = 161.7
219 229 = 176.1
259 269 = 142.2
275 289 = 140.5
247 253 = 154.1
